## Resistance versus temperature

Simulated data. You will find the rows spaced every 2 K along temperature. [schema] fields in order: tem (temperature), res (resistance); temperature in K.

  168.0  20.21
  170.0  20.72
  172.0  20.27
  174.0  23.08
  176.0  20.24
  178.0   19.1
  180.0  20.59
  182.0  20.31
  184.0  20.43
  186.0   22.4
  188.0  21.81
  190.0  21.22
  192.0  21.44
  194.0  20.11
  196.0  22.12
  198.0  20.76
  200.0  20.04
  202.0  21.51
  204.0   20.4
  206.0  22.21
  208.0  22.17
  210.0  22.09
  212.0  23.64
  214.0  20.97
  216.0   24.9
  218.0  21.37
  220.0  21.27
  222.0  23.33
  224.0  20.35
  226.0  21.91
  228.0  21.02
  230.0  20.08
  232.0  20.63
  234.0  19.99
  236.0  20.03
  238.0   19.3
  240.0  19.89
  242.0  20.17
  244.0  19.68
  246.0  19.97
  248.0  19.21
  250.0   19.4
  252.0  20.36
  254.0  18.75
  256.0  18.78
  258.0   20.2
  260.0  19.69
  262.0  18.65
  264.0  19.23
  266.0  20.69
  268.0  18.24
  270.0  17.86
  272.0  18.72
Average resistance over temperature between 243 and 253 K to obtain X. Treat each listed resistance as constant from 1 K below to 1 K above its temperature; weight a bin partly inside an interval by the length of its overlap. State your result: 19.7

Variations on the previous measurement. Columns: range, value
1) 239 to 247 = 19.9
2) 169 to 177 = 21.1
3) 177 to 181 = 19.8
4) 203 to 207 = 21.3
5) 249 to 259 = 19.5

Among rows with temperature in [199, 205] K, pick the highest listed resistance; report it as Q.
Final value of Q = 21.51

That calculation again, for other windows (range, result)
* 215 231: 24.9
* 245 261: 20.36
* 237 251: 20.17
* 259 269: 20.69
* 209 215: 23.64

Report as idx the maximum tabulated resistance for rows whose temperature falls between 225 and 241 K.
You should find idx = 21.91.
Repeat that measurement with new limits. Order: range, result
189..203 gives 22.12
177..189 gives 22.4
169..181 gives 23.08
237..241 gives 19.89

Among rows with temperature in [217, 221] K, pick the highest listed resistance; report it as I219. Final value 21.37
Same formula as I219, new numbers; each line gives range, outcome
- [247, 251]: 19.4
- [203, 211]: 22.21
